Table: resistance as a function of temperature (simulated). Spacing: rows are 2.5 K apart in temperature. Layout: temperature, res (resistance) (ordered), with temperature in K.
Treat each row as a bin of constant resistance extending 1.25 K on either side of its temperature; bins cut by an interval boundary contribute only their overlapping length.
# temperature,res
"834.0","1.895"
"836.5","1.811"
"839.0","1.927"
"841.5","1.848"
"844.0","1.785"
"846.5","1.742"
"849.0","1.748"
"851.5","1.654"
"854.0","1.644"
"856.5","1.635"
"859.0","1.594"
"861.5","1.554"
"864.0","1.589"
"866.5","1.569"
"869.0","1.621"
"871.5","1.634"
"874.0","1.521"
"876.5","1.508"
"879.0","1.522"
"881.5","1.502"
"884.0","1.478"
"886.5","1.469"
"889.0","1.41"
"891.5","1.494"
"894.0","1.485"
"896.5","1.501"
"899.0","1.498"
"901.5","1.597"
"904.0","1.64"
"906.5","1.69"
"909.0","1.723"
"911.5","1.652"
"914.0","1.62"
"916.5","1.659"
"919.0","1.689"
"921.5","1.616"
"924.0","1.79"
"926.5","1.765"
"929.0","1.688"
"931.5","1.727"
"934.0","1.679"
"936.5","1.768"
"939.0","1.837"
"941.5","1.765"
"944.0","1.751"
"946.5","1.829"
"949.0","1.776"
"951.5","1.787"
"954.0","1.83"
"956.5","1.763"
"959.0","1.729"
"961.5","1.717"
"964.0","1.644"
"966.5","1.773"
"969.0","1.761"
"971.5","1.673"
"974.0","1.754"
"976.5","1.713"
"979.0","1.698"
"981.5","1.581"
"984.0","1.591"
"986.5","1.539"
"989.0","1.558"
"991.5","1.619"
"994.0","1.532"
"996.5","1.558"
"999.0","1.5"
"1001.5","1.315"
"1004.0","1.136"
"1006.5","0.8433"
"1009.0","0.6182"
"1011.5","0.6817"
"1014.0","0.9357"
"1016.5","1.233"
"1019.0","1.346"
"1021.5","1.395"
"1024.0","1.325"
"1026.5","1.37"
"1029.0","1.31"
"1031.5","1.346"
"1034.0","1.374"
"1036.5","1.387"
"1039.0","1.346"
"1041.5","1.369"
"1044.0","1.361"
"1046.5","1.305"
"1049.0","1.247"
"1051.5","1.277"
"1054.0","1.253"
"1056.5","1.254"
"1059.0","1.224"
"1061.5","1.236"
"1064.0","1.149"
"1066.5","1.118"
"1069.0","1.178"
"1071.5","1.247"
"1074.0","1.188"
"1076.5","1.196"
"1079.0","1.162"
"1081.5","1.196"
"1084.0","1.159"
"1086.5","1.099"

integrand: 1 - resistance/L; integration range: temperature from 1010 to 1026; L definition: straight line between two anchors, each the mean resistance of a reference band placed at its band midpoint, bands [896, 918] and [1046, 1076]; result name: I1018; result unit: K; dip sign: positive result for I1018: 2.1 K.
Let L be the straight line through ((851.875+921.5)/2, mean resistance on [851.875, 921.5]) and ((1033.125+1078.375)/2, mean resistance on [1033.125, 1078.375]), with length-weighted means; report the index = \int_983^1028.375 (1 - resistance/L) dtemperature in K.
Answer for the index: 2.5 K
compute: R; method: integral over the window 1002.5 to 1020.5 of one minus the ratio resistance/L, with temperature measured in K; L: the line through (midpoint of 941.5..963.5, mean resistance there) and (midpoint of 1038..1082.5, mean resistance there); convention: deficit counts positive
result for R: 6.0 K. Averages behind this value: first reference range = 1.77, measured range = 0.981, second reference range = 1.24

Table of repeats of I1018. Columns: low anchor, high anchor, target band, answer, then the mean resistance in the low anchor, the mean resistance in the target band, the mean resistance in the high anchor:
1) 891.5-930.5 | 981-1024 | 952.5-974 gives -4.48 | 1.64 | 1.74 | 1.29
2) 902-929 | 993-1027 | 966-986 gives -4.60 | 1.68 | 1.68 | 1.19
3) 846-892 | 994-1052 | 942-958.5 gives -4.53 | 1.57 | 1.79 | 1.25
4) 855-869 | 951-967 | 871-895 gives 1.87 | 1.59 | 1.5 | 1.75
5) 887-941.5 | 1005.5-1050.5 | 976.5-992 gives -2.55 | 1.64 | 1.61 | 1.21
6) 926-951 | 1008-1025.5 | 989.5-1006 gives -2.20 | 1.76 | 1.42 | 1.09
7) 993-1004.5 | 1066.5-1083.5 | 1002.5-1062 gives 4.40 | 1.42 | 1.22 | 1.19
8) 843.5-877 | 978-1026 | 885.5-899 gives 0.72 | 1.63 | 1.47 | 1.31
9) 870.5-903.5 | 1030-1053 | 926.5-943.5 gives -3.39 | 1.51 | 1.75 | 1.33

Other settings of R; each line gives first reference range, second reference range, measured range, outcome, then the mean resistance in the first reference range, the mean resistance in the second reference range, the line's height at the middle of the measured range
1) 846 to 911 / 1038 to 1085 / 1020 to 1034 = -0.56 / 1.58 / 1.23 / 1.3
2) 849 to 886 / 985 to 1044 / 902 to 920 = -2.07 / 1.58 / 1.29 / 1.49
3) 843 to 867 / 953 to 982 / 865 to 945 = 3.03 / 1.65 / 1.72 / 1.68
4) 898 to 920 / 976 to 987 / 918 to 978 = -4.06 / 1.64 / 1.62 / 1.63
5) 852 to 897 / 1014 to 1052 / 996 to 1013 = 3.65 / 1.54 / 1.32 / 1.36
